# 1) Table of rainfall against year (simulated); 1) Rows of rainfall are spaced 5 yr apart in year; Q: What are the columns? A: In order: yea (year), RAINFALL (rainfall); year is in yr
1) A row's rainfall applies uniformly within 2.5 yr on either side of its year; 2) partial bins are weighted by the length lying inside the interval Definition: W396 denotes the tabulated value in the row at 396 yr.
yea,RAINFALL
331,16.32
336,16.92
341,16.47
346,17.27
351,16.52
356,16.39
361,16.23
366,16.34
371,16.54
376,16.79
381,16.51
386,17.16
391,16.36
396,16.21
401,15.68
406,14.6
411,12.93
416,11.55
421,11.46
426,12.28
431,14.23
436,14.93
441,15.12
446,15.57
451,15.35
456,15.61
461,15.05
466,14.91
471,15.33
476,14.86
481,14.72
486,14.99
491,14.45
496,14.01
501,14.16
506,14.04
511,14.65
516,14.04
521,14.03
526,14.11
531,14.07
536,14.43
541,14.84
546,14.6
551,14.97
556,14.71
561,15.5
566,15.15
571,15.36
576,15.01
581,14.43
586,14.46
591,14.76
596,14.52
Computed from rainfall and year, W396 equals 16.21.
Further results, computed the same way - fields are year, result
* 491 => 14.45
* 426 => 12.28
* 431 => 14.23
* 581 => 14.43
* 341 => 16.47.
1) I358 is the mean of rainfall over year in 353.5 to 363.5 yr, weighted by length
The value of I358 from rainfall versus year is 16.3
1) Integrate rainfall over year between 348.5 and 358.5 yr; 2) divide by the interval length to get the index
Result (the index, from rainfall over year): 16.5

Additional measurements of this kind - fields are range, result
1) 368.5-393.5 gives 16.7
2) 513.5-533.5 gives 14.1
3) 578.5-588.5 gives 14.4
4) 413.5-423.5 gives 11.5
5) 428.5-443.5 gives 14.8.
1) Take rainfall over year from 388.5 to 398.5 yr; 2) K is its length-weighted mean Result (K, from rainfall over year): 16.3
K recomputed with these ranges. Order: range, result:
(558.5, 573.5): 15.3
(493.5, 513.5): 14.2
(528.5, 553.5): 14.6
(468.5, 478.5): 15.1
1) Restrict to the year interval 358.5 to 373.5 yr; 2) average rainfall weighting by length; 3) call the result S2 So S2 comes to 16.4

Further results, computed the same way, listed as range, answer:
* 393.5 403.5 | 15.9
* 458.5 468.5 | 15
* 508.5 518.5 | 14.3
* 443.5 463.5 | 15.4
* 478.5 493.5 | 14.7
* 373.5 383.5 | 16.6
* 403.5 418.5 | 13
